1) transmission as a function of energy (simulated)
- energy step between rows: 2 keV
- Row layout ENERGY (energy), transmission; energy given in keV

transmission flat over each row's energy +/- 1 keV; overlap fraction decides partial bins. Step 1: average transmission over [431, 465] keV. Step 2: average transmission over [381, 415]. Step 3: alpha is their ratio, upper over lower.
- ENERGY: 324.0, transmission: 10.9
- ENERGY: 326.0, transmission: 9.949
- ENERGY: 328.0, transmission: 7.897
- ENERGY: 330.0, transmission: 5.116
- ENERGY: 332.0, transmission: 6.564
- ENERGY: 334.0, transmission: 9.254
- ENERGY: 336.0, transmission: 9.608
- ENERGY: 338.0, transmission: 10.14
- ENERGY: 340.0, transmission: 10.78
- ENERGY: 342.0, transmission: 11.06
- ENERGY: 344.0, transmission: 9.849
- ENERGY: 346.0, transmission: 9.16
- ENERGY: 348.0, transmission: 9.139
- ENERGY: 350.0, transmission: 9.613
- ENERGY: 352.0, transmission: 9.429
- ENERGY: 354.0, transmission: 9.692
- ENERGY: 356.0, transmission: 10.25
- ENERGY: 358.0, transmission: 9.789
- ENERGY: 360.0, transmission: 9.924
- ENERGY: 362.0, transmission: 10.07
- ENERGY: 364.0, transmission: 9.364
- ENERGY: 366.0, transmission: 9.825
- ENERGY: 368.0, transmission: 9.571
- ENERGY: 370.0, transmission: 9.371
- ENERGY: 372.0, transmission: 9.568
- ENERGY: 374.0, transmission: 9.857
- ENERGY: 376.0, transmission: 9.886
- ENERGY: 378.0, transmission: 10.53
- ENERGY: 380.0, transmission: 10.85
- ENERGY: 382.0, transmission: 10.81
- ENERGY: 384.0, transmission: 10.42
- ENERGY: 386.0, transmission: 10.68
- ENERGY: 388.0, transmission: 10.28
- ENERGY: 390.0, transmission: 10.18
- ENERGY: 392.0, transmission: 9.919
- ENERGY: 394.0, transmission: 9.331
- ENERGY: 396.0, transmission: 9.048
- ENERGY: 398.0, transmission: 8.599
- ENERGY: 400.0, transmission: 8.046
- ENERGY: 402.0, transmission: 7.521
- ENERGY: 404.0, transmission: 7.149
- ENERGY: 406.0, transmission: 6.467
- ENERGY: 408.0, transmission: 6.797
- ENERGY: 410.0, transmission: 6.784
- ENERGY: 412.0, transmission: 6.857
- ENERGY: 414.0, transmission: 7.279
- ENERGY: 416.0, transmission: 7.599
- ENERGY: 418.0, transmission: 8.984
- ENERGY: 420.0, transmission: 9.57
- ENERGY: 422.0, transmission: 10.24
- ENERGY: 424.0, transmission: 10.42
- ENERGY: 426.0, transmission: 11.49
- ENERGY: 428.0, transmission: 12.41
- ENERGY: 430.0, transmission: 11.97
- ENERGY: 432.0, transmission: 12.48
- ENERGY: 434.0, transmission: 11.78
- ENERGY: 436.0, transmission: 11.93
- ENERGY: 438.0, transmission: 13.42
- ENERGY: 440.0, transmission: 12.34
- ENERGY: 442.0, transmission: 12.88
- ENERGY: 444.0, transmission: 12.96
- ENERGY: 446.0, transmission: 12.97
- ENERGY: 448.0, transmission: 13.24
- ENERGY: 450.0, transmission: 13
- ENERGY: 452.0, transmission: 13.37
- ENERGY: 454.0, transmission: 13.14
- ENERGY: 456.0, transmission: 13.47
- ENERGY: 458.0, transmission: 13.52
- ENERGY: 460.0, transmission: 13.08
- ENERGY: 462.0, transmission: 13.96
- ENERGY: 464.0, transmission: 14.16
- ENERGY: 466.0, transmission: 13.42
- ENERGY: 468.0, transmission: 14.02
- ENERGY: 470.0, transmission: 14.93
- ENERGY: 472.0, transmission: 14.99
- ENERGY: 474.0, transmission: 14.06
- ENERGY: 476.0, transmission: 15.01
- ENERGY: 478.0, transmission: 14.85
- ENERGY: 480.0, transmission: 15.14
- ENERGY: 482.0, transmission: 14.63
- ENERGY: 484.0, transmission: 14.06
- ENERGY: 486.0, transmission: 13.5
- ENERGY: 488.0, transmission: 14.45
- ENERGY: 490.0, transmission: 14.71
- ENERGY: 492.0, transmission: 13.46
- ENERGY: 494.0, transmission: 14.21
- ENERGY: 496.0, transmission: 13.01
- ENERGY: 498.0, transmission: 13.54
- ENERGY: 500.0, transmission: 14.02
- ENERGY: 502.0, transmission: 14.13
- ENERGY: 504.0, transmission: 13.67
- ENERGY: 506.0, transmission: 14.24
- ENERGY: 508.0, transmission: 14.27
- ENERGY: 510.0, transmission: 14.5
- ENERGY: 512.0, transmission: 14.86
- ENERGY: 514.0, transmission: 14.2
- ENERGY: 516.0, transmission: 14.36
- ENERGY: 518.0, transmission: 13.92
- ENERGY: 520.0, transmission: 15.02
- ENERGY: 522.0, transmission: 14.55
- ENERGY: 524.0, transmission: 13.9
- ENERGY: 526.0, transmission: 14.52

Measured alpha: 1.52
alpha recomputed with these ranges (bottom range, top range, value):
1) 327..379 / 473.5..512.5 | 1.51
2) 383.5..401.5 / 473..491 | 1.52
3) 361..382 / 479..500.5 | 1.42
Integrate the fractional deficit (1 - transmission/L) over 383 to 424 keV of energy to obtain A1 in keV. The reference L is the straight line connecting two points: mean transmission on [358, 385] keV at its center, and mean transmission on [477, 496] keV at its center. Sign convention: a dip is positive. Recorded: 9.2 keV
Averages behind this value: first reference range 10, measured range 8.63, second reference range 14.3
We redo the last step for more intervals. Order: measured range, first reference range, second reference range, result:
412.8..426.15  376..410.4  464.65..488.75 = 2.0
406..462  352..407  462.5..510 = 3.7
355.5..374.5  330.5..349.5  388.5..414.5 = -1.9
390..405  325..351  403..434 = 0.9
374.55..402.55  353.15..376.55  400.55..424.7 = -2.8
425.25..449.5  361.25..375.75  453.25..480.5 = 0.5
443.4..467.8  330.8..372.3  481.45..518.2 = -1.2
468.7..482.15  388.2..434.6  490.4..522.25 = -2.5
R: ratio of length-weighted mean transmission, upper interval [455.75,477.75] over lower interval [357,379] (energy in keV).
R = 1.44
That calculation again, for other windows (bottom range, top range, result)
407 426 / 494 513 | 1.66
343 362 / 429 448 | 1.30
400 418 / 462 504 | 1.97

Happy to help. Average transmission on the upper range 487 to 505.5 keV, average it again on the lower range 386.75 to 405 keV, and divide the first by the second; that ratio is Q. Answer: 1.56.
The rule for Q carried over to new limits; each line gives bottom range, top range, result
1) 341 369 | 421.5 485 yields 1.36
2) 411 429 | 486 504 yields 1.47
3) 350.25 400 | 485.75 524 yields 1.44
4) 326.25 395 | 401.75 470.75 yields 1.17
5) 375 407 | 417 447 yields 1.25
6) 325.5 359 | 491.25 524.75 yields 1.53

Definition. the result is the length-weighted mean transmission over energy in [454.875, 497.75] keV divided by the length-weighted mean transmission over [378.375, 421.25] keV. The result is 1.61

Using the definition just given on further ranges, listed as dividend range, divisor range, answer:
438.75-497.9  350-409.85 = 1.47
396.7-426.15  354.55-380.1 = 0.83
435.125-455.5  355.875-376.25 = 1.33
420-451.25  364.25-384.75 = 1.21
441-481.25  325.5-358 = 1.50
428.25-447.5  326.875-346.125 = 1.40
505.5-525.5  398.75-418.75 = 1.96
